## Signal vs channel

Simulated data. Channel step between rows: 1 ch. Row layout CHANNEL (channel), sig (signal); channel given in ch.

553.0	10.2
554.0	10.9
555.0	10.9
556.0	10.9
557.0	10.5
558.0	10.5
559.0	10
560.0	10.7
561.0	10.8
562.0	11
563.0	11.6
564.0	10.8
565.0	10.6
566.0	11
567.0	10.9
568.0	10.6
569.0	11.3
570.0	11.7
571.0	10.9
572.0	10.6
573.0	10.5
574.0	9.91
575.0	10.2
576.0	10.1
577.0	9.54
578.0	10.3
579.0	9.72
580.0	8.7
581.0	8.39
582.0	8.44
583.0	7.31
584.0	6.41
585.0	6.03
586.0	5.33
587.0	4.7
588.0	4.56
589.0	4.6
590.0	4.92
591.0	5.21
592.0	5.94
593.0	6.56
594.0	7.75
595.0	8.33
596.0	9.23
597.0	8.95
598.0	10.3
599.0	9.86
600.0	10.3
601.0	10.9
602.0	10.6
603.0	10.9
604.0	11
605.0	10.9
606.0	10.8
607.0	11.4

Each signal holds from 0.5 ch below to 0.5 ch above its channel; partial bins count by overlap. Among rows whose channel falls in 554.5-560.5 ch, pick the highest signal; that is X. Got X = 10.9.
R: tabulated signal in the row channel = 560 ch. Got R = 10.7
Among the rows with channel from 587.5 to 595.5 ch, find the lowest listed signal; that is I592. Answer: 4.56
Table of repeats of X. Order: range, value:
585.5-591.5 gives 5.33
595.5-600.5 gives 10.3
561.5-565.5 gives 11.6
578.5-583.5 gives 9.72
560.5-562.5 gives 11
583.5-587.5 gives 6.41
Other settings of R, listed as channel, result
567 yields 10.9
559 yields 10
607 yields 11.4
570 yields 11.7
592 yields 5.94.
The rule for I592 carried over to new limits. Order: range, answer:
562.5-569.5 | 10.6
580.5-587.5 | 4.7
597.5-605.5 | 9.86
